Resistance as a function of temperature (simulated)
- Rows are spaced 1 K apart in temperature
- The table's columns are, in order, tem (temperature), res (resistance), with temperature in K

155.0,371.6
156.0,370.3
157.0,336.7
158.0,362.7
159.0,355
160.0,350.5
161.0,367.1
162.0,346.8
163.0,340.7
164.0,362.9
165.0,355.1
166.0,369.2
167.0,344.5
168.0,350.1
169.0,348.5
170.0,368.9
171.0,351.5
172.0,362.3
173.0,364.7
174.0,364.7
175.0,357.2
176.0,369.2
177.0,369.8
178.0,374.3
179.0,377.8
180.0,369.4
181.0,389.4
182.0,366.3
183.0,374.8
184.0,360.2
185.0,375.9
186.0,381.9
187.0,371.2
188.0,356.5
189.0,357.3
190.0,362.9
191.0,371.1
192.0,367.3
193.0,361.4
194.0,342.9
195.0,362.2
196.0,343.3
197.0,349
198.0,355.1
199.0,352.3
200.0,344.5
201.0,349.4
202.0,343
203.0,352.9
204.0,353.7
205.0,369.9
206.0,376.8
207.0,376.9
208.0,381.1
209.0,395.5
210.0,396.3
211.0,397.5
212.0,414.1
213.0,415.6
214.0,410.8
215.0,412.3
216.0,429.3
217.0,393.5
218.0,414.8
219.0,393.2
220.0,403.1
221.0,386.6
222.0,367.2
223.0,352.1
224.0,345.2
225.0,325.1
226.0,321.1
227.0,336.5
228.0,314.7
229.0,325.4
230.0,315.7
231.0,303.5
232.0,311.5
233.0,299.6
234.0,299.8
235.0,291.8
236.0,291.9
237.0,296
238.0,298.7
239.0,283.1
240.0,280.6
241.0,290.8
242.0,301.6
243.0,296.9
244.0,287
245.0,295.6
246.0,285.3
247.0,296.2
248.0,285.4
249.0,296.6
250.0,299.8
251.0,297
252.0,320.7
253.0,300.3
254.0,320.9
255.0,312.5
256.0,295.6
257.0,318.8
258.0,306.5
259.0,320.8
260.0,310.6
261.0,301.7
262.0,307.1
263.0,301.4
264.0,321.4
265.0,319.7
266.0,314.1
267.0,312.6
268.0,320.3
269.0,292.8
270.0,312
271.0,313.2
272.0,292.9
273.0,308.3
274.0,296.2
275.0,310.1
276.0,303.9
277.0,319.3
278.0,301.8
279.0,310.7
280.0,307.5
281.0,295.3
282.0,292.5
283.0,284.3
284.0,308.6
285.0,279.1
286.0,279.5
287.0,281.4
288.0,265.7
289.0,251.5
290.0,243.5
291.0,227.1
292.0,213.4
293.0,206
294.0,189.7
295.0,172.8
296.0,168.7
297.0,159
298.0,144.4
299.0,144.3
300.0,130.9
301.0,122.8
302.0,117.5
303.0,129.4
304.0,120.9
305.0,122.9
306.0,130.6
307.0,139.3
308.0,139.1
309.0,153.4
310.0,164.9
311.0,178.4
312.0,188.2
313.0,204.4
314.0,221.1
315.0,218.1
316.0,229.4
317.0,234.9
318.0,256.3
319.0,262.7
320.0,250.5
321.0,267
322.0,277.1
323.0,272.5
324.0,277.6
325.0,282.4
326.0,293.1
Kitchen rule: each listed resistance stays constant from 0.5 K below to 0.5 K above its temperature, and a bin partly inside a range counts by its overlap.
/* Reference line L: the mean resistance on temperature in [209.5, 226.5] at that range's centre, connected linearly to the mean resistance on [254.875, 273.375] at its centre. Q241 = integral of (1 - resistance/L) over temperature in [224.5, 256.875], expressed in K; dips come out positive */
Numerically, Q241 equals 4.3 K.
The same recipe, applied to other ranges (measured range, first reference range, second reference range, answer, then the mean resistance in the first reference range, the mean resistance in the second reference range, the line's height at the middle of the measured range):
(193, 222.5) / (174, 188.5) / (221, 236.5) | -3.0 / 371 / 322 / 344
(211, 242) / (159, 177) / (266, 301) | -3.6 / 358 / 259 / 308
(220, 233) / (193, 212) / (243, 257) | -0.1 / 365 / 300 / 332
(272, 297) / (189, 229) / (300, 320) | -4.3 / 370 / 176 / 225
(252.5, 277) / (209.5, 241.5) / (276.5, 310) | -3.9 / 347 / 210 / 268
